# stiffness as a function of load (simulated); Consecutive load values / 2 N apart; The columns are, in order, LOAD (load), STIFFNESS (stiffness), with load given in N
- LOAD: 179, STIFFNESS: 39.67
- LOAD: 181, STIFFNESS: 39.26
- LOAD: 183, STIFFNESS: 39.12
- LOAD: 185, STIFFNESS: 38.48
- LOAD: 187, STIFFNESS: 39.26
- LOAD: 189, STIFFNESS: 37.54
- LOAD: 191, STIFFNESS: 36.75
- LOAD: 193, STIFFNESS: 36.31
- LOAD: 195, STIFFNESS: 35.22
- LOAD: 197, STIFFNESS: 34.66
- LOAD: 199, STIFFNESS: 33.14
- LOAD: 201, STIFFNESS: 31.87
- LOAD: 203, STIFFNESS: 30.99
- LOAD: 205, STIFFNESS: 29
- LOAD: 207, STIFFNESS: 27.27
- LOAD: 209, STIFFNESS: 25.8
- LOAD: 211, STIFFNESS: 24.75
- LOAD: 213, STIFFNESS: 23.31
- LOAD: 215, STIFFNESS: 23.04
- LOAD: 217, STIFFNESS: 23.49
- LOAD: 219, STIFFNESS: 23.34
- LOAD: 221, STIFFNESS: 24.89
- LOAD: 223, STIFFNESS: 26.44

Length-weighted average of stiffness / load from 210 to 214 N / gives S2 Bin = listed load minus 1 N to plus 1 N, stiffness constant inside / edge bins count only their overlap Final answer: 24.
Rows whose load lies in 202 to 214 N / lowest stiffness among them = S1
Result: 23.31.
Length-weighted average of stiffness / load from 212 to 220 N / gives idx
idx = 23.3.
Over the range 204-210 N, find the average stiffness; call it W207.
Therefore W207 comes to 27.4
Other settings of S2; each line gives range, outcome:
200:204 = 31.4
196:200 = 33.9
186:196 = 37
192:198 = 35.4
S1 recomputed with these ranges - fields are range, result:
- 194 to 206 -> 29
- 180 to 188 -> 38.48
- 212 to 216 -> 23.04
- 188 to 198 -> 34.66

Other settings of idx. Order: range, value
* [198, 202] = 32.5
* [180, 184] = 39.2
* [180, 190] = 38.7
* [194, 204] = 33.2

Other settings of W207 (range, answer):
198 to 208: 30.5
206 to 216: 24.8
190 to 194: 36.5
